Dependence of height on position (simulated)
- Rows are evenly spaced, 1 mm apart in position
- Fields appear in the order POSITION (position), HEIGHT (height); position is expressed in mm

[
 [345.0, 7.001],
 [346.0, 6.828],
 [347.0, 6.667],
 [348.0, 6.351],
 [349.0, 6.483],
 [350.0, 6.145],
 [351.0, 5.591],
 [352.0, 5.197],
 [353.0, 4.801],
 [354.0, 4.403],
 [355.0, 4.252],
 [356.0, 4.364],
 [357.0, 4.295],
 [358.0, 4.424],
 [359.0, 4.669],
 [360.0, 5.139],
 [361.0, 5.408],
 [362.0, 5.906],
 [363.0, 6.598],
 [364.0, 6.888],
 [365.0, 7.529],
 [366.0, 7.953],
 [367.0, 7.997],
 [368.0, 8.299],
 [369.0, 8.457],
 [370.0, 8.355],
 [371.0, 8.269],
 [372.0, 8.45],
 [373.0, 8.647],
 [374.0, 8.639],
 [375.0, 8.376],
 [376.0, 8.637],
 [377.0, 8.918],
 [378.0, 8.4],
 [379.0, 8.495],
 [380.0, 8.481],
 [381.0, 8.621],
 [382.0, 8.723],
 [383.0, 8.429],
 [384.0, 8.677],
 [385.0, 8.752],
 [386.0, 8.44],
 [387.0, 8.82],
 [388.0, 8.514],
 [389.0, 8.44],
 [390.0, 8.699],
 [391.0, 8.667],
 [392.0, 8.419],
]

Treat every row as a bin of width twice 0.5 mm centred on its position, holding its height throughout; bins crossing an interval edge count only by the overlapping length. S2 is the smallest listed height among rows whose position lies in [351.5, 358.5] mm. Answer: 4.252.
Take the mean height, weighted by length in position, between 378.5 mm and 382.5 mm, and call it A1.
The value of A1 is 8.58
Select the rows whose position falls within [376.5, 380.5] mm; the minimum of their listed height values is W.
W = 8.4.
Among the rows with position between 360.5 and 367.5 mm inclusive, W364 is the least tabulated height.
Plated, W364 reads 5.408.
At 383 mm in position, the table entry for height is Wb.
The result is 8.429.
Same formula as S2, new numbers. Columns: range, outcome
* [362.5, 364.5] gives 6.598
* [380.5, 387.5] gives 8.429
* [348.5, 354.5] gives 4.403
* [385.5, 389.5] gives 8.44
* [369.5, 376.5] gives 8.269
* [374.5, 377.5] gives 8.376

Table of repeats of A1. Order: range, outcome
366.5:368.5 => 8.15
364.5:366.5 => 7.74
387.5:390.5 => 8.55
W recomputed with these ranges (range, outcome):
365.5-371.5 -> 7.953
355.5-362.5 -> 4.295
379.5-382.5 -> 8.481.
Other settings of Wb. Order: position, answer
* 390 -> 8.699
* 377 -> 8.918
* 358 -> 4.424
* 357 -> 4.295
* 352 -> 5.197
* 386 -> 8.44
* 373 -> 8.647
